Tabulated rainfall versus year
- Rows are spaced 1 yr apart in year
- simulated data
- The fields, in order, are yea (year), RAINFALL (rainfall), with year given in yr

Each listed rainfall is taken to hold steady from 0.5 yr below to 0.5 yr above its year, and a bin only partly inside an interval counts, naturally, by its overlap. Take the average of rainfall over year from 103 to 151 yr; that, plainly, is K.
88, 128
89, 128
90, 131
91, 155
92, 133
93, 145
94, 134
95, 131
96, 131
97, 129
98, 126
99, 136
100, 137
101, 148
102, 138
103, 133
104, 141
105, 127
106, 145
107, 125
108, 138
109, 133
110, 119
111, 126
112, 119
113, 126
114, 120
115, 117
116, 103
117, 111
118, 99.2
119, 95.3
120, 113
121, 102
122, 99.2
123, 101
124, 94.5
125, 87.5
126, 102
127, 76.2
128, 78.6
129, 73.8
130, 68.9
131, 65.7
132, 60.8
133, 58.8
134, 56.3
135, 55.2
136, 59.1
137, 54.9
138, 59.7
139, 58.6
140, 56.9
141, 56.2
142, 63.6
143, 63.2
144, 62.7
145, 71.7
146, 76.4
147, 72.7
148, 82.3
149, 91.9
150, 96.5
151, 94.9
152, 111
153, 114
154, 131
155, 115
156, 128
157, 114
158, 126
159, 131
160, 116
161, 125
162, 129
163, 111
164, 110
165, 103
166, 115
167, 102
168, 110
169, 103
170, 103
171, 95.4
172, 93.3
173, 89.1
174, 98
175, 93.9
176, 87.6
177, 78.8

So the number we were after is 91.2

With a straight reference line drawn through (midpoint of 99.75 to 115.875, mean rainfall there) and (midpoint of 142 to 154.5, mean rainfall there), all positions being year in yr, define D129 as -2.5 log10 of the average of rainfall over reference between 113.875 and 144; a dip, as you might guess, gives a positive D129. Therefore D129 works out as 0.347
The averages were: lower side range 130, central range 79.6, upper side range 88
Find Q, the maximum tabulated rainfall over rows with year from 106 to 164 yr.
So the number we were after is 145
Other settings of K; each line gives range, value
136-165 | 93.2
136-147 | 62.7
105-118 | 123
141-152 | 78.1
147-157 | 106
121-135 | 78.7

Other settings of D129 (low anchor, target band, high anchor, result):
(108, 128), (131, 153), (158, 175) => 0.46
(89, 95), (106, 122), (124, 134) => -0.16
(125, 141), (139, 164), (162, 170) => -0.06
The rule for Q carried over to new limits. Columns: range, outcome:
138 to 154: 131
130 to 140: 68.9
